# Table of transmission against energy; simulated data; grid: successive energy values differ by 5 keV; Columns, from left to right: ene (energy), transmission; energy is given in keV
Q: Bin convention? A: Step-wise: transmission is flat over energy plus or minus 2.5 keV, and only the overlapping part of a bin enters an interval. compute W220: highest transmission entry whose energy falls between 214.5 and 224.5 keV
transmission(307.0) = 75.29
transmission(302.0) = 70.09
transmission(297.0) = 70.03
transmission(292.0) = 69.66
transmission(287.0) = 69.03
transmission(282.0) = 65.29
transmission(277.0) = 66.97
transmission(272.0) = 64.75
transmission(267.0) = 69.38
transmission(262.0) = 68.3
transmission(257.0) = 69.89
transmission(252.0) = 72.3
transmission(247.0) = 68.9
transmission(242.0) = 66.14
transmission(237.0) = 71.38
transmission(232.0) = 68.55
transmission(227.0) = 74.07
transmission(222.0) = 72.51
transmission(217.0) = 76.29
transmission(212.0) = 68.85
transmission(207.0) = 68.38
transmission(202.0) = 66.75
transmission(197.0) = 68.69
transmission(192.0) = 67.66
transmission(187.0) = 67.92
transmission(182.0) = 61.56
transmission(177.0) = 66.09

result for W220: 76.29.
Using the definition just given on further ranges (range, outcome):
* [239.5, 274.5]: 72.3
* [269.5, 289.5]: 69.03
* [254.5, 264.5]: 69.89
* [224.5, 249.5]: 74.07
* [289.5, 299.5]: 70.03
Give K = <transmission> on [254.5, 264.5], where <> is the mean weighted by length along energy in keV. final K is 69.1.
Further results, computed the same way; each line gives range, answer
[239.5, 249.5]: 67.5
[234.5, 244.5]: 68.8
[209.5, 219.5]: 72.6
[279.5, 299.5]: 68.5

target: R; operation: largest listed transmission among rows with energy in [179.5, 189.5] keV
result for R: 67.92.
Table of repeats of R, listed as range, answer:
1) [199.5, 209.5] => 68.38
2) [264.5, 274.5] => 69.38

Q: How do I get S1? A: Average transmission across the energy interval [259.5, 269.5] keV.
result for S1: 68.8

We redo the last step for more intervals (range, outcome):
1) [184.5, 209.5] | 67.9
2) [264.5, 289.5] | 67.1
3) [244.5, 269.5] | 69.8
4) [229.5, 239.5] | 70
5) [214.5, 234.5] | 72.9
